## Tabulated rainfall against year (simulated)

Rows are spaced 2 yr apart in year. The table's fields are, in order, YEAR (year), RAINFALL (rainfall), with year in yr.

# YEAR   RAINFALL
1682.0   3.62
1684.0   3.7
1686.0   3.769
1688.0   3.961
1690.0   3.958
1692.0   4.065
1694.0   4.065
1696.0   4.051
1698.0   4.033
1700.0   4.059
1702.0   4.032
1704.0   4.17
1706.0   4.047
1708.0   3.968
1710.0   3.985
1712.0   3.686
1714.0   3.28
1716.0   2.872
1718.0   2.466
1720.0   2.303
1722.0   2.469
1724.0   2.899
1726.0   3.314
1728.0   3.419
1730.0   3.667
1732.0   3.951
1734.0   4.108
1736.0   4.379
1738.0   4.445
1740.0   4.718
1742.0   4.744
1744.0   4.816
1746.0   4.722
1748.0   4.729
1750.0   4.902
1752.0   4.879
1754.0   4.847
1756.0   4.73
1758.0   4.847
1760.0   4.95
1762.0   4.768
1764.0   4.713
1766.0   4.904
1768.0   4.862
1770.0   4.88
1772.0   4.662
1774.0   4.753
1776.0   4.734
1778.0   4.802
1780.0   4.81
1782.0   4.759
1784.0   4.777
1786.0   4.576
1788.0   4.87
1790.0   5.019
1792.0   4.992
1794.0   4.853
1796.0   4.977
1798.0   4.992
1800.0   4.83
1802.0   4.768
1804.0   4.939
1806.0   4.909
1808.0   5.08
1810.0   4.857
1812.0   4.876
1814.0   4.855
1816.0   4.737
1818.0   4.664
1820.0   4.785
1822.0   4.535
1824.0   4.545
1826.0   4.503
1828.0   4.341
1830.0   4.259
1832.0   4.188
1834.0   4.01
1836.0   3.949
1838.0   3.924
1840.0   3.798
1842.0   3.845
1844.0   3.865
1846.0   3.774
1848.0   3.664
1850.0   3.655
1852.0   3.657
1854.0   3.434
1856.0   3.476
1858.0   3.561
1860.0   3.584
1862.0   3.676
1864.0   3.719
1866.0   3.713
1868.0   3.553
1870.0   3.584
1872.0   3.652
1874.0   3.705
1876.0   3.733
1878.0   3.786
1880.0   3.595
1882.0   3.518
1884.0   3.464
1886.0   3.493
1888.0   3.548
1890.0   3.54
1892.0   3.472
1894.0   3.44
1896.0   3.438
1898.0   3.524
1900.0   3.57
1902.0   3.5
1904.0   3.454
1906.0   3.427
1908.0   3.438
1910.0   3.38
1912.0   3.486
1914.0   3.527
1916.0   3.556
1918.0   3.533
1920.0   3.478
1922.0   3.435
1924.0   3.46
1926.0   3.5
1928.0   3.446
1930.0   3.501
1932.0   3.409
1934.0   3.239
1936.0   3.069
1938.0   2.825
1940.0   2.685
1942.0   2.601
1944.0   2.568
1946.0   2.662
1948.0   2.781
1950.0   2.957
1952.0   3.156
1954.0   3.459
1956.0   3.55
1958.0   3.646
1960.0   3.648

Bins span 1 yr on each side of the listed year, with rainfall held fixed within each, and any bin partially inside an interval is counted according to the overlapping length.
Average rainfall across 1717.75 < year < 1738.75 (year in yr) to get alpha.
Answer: 3.42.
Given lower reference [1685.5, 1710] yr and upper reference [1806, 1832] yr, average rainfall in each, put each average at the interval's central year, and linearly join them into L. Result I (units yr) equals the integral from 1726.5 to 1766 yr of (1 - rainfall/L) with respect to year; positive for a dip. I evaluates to -2.4 yr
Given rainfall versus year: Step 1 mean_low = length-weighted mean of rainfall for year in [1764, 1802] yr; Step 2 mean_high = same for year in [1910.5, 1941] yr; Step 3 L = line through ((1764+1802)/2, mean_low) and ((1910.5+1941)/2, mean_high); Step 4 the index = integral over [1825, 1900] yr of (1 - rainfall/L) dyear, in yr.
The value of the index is 5.3 yr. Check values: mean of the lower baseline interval 4.83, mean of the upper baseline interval 3.34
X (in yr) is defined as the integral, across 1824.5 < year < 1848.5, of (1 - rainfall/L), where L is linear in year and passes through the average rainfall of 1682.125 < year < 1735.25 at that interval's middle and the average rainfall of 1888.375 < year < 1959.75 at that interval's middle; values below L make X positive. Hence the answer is -4.1 yr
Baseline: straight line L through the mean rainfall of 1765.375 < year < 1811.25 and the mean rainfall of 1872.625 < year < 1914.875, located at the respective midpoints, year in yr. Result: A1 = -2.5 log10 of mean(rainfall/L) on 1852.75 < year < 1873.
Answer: 0.09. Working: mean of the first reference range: 4.85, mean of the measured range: 3.6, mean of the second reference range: 3.53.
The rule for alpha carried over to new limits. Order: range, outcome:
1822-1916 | 3.7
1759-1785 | 4.8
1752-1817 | 4.84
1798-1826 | 4.79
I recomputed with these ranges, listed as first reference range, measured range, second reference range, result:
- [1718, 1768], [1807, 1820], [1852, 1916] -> -3.2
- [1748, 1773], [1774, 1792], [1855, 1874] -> -0.9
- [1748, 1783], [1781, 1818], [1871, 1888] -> -3.5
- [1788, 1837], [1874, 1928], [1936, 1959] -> 0.8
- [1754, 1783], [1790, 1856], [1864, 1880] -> -2.9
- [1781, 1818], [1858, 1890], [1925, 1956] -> 2.4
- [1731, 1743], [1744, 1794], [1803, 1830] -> -3.2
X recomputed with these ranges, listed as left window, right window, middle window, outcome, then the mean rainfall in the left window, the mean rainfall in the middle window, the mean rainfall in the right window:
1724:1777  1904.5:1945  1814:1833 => -2.5 yr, 4.52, 4.52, 3.28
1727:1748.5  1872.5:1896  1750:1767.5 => -2.6 yr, 4.33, 4.83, 3.57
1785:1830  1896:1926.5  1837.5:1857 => 2.7 yr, 4.78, 3.7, 3.48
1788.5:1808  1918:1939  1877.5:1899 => 1.7 yr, 4.93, 3.52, 3.35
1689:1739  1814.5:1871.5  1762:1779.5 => -4.5 yr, 3.67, 4.79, 3.97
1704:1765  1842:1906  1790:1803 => -3.6 yr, 4.06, 4.91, 3.59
